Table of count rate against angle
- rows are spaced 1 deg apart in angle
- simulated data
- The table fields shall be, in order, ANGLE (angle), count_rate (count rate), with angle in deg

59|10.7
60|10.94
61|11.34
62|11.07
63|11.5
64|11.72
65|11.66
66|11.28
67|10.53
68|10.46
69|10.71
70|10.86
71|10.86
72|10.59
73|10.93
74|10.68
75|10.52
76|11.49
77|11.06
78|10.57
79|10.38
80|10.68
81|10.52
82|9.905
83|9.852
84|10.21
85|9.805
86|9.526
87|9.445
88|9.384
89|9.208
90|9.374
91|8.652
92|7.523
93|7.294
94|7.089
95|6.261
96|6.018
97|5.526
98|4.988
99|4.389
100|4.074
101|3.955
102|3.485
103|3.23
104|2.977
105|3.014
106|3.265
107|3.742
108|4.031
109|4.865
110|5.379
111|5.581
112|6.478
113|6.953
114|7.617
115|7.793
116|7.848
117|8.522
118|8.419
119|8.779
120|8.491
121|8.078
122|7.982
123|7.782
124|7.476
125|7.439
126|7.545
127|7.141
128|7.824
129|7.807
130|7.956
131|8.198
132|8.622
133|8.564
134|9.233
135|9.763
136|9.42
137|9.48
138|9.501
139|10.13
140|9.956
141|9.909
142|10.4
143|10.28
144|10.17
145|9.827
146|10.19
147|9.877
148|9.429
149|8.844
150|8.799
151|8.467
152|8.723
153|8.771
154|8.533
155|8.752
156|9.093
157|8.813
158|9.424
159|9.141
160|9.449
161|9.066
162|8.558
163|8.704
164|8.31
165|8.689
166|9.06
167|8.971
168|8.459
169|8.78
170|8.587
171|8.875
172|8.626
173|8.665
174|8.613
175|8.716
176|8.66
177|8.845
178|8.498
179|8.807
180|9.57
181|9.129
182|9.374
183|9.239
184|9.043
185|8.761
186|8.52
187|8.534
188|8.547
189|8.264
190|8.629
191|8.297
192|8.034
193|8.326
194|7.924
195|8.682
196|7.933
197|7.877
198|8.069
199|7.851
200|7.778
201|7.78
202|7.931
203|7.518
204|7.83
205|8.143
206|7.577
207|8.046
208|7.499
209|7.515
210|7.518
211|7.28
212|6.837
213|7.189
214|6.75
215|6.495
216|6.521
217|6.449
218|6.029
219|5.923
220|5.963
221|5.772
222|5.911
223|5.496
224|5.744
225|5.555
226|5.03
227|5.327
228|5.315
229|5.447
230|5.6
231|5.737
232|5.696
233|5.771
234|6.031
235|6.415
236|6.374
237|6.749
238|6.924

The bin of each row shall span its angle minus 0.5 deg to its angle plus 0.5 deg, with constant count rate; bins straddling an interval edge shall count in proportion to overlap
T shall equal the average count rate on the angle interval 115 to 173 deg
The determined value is 8.82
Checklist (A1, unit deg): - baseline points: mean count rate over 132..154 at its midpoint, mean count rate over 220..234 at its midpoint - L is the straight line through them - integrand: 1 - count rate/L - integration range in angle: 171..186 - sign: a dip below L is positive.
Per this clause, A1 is -2.0 deg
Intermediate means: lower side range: 9.47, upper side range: 5.6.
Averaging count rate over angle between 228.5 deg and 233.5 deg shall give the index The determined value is 5.65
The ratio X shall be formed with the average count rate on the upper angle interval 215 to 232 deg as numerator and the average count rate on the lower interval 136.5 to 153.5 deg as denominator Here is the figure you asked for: 0.60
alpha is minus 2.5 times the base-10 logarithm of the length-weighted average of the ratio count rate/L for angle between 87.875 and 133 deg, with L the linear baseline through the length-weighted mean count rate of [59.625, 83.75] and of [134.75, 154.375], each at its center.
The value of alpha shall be 0.46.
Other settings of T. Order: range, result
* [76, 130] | 7.31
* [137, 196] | 8.98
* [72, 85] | 10.5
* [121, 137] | 8.22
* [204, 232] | 6.41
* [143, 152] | 9.46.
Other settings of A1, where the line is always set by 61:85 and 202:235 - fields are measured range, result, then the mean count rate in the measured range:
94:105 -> 6.0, 4.54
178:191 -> -2.4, 8.83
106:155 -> 4.2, 8.22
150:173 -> -1.9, 8.81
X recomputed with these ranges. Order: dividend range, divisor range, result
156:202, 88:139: 1.24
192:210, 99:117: 1.57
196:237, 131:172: 0.73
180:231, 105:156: 0.90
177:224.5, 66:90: 0.74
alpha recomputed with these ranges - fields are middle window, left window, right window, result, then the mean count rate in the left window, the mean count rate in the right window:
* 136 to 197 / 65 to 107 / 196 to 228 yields -0.21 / 8.29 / 6.87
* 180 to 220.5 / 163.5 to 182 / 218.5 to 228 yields -0.11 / 8.79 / 5.62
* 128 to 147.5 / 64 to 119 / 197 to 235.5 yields -0.25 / 7.99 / 6.63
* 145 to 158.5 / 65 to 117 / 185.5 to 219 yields -0.17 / 7.9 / 7.68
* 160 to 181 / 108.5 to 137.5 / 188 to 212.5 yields -0.12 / 7.83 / 7.89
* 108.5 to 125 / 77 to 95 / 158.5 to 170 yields 0.23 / 9.34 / 8.82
